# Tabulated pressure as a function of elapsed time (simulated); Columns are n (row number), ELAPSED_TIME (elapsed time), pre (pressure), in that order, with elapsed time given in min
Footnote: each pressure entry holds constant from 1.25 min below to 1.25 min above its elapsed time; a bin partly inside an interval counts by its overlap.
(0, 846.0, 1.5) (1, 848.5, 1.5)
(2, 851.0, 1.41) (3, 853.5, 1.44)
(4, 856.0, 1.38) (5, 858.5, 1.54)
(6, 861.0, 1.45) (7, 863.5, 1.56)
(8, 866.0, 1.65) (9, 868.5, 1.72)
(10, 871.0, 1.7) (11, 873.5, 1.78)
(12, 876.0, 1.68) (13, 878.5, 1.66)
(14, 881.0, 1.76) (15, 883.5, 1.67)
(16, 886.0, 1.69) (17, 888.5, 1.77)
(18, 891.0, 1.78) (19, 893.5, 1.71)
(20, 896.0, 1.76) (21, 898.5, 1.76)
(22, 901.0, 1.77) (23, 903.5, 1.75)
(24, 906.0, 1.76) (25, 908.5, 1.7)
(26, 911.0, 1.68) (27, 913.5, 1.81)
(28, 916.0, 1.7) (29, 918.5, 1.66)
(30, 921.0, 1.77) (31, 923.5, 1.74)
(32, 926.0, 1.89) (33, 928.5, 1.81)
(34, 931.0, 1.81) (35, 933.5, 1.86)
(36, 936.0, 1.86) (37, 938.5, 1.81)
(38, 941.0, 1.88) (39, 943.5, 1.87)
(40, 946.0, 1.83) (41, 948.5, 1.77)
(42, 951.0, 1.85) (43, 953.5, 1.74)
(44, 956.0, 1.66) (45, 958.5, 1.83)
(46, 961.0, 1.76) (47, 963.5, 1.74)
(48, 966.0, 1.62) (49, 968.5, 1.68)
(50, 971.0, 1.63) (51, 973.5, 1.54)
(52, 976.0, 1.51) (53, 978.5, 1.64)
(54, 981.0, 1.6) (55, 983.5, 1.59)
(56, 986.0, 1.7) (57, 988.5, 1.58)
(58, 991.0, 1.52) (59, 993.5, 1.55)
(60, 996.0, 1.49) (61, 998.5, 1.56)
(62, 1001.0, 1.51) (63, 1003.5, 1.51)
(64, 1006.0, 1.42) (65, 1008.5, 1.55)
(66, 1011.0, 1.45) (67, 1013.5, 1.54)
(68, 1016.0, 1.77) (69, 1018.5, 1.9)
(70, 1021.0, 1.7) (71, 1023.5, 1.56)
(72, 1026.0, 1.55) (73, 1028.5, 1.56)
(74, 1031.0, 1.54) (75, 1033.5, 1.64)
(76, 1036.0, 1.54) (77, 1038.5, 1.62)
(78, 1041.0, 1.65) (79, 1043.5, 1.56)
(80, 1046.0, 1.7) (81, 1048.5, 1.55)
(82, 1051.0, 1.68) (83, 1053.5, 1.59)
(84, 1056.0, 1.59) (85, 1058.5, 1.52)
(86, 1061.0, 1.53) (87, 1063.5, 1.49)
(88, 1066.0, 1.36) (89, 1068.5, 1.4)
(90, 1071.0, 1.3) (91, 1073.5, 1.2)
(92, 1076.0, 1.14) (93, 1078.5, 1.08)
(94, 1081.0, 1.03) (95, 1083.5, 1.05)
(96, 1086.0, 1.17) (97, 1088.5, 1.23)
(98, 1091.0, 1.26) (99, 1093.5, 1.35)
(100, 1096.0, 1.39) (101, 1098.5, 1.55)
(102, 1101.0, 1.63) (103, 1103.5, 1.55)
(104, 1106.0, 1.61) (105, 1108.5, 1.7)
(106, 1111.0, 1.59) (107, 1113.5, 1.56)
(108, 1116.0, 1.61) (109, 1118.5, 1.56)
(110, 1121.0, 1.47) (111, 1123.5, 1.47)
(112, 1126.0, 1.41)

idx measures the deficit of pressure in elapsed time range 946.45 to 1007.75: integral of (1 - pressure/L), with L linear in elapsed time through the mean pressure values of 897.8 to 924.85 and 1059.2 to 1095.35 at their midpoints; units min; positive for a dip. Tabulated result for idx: -3.0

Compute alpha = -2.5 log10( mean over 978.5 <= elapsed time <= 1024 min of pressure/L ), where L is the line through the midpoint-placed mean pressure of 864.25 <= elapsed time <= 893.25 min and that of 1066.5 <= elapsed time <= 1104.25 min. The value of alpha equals -0.09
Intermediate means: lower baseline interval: 1.71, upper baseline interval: 1.29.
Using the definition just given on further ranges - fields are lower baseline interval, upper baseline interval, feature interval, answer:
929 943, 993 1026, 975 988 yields 0.05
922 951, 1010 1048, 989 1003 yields 0.11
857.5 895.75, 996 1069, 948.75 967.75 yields -0.08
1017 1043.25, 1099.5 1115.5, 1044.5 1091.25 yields 0.18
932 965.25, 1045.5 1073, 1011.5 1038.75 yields -0.02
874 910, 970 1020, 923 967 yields -0.09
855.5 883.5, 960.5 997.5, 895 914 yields -0.08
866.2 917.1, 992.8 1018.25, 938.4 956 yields -0.11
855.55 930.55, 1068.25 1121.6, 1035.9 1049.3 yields -0.10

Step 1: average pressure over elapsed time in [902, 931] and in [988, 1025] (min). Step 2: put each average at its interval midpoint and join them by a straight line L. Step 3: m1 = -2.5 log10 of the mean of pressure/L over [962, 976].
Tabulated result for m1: 0.01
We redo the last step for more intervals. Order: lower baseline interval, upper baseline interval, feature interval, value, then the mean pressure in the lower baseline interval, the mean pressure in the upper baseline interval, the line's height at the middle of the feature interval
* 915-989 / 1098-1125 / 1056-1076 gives 0.16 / 1.73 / 1.57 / 1.62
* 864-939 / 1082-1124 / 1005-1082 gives 0.02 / 1.75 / 1.45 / 1.54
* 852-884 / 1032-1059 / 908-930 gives -0.09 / 1.61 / 1.61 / 1.61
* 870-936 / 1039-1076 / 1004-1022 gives -0.03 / 1.75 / 1.5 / 1.57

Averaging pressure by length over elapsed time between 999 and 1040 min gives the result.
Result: 1.58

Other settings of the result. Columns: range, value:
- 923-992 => 1.73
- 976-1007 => 1.56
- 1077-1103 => 1.28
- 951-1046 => 1.61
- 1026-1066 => 1.58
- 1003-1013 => 1.48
